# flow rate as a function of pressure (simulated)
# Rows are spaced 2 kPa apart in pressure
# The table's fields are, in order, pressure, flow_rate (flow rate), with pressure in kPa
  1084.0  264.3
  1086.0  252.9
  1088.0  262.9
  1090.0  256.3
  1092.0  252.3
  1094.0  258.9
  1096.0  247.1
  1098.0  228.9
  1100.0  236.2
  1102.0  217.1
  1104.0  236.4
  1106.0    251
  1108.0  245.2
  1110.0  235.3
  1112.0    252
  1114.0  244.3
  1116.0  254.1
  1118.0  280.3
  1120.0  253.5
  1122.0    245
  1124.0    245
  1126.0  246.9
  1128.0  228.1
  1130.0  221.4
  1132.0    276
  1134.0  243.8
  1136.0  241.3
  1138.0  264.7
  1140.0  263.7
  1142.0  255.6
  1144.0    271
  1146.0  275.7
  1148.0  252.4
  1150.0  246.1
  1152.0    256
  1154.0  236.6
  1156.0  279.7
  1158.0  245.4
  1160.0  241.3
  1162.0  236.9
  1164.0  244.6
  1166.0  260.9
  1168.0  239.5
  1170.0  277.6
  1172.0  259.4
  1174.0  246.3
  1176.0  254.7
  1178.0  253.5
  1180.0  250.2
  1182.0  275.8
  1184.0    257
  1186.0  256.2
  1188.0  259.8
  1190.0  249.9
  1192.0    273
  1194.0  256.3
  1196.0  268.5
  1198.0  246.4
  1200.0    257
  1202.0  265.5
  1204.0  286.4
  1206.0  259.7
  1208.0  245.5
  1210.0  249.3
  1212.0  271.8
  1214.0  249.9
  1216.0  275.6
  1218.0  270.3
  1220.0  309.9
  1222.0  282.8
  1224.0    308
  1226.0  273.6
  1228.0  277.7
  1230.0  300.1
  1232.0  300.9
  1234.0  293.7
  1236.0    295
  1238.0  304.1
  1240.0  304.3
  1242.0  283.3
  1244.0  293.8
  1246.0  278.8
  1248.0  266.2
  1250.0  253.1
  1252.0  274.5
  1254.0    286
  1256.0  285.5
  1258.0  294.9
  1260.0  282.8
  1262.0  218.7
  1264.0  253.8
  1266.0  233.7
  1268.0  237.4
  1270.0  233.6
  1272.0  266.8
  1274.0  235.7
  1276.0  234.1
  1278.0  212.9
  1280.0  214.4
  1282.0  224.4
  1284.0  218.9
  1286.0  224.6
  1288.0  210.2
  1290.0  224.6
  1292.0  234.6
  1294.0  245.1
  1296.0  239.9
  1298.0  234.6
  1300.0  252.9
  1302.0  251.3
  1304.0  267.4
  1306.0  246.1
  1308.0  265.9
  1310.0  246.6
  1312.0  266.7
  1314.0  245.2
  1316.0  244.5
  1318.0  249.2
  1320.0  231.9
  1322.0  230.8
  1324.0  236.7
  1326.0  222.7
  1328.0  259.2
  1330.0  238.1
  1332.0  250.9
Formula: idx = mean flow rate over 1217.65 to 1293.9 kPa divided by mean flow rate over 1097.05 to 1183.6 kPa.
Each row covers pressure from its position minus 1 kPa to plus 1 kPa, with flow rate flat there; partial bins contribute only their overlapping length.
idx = 1.0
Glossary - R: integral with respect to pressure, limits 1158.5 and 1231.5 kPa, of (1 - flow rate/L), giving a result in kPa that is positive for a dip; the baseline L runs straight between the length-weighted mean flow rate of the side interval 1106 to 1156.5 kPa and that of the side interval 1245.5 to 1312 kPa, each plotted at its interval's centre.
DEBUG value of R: -4.0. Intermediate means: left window 252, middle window 264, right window 247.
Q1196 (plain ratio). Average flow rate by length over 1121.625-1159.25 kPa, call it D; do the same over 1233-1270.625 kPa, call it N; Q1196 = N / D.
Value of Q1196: 1.08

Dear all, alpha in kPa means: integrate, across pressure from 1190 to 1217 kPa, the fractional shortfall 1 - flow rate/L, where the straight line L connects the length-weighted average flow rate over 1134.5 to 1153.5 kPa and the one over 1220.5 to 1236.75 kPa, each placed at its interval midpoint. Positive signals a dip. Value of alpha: 1.9 kPa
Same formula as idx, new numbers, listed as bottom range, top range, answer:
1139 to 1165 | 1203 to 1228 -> 1.08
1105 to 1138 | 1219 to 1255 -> 1.16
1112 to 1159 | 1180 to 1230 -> 1.06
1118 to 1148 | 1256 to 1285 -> 0.95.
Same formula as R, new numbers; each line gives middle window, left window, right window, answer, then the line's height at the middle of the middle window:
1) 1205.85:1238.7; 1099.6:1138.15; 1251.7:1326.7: -4.9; 245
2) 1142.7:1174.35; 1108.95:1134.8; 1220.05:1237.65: 1.1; 263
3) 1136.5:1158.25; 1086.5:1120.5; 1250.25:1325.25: -1.0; 247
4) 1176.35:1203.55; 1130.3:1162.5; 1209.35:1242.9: 1.2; 272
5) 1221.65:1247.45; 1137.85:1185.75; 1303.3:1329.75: -4.1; 252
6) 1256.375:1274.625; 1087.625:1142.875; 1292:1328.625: -0.4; 246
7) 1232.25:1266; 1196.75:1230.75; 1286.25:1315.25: -2.2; 261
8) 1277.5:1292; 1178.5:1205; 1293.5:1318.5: 1.9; 253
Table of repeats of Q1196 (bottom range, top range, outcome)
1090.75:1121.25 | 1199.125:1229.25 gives 1.11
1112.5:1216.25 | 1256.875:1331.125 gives 0.95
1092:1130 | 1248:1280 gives 1.03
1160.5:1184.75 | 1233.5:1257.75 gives 1.12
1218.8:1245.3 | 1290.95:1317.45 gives 0.85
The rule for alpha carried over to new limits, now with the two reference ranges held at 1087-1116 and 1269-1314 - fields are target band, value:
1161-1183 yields -1.1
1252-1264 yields -1.6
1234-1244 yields -2.3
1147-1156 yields -0.3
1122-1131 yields 0.3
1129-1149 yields -1.1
